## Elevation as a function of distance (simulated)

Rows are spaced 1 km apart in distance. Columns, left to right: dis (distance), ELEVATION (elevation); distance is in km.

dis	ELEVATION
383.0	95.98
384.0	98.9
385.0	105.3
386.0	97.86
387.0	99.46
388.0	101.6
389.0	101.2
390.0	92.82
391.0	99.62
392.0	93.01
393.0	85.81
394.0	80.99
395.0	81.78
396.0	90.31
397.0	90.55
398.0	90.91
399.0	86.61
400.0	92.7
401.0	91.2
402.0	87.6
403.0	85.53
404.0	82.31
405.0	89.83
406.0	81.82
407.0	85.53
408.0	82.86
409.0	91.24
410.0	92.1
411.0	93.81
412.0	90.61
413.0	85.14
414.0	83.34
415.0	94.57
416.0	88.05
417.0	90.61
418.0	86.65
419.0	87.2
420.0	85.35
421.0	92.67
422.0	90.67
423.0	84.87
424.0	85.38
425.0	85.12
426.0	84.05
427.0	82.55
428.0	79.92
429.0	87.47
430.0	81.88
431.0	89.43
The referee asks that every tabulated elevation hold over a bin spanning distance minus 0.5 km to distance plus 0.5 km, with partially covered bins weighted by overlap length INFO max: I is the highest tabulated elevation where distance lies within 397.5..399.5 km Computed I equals 90.91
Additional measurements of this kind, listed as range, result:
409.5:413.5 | 93.81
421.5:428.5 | 90.67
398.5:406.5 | 92.7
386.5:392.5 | 101.6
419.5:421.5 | 92.67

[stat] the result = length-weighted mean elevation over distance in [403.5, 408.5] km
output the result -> 84.5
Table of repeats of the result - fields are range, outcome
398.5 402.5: 89.5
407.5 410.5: 88.7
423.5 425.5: 85.2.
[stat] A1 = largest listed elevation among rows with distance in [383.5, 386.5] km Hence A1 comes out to 105.3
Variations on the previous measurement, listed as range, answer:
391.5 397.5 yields 93.01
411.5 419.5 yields 94.57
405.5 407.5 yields 85.53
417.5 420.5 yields 87.2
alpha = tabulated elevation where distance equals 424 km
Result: 85.38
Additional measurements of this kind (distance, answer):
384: 98.9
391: 99.62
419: 87.2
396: 90.31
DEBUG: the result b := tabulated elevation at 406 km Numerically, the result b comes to 81.82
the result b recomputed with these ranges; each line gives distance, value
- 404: 82.31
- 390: 92.82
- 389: 101.2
